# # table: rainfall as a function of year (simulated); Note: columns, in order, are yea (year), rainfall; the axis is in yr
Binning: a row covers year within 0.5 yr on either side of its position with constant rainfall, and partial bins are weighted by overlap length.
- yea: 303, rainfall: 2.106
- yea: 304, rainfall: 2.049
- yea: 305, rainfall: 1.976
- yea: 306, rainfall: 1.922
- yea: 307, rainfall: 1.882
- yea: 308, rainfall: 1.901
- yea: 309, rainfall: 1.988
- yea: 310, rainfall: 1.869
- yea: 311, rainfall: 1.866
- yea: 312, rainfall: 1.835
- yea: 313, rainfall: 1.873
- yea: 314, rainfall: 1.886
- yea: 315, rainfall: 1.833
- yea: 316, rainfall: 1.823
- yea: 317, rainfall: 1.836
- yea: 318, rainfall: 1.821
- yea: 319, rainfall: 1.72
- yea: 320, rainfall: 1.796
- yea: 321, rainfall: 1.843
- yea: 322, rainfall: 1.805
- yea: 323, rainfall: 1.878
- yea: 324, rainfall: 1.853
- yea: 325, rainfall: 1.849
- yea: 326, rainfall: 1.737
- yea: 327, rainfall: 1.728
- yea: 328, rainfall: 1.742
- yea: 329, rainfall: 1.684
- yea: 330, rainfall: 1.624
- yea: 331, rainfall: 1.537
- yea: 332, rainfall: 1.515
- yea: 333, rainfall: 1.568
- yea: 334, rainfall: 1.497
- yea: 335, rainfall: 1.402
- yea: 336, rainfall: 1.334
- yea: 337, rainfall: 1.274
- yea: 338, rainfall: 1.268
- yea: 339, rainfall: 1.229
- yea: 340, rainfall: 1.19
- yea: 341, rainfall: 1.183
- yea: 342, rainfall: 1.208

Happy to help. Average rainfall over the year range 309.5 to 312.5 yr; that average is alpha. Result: 1.86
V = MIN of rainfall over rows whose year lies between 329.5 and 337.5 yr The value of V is 1.274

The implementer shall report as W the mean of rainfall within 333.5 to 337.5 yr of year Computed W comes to 1.38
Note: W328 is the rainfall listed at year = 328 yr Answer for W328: 1.742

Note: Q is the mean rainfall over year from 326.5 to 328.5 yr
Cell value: 1.73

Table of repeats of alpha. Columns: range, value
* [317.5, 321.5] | 1.79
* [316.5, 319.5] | 1.79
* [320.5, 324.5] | 1.84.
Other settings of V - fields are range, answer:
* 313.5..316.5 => 1.823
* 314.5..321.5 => 1.72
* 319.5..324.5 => 1.796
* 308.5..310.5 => 1.869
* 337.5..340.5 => 1.19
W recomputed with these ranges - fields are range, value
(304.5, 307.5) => 1.93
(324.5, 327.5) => 1.77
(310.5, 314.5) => 1.86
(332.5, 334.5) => 1.53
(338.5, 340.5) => 1.21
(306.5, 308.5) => 1.89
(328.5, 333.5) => 1.59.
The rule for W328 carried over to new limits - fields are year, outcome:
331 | 1.537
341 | 1.183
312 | 1.835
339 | 1.229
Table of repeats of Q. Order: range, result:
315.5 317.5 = 1.83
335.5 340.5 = 1.26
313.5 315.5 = 1.86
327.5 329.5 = 1.71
